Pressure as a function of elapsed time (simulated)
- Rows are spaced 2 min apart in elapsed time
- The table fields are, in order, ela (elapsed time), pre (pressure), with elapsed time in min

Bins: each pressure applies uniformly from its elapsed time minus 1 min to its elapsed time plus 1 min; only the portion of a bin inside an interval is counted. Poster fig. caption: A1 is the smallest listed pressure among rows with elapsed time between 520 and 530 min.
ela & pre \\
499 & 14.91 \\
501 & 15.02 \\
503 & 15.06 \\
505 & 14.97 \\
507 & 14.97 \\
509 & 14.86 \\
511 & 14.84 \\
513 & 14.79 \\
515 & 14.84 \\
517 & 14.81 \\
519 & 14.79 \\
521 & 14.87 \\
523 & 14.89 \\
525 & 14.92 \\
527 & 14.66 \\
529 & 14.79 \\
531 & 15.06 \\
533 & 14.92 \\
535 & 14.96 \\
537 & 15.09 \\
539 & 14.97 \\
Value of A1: 14.66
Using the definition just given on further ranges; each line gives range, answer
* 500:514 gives 14.79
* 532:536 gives 14.92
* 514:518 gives 14.81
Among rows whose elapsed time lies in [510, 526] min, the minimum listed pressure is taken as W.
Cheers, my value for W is 14.79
